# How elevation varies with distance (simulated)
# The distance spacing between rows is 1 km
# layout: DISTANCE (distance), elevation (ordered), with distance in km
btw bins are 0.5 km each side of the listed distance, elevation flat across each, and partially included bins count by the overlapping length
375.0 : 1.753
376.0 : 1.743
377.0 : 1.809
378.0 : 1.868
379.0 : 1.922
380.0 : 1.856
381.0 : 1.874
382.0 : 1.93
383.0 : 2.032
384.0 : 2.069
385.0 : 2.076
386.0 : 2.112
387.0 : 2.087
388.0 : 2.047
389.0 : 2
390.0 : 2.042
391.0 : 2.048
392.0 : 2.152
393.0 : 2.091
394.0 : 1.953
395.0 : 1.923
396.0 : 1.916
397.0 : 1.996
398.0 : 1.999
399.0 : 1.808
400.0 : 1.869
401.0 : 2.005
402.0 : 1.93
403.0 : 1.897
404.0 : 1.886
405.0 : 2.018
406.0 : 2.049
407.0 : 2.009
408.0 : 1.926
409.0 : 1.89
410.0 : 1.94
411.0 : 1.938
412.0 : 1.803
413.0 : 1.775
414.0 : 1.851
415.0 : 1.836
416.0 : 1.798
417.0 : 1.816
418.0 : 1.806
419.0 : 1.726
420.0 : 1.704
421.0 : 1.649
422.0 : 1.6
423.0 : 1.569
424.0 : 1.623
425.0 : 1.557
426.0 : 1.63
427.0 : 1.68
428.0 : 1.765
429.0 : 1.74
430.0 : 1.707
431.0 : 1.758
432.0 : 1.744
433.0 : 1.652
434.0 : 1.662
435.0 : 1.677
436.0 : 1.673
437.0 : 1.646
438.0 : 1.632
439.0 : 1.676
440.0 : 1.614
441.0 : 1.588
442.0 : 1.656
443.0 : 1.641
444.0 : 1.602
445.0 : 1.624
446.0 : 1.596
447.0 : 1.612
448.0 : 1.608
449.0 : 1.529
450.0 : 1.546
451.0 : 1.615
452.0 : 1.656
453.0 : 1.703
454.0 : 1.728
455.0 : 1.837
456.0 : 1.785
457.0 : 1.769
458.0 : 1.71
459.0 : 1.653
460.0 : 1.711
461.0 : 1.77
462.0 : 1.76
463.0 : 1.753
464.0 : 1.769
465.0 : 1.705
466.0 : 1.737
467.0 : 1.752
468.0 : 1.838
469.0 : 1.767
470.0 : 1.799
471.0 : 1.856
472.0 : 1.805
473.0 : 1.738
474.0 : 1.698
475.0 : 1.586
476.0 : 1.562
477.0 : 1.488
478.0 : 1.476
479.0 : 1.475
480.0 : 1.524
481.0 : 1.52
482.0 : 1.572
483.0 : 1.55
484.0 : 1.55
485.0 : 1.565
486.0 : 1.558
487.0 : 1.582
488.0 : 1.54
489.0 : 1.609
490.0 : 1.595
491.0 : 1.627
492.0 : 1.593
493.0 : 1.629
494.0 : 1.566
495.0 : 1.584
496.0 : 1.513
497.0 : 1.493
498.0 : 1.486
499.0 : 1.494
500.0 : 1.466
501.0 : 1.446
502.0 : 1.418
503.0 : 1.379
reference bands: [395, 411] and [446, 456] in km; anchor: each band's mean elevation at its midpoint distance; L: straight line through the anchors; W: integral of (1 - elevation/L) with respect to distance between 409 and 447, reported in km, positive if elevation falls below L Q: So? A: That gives 1.9 km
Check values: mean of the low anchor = 1.94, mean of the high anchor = 1.65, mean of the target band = 1.7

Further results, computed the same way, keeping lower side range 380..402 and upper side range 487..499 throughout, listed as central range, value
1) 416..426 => 1.03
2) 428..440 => 0.84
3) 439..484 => 0.85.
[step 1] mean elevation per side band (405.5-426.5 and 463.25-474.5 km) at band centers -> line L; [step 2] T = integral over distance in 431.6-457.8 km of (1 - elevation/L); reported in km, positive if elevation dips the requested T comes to 1.8 km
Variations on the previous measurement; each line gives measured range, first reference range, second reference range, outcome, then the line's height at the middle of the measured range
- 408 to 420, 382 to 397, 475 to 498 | 0.50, 1.91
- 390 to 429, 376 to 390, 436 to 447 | -0.79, 1.82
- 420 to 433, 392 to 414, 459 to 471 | 1.39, 1.87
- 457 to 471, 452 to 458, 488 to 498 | -0.37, 1.71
